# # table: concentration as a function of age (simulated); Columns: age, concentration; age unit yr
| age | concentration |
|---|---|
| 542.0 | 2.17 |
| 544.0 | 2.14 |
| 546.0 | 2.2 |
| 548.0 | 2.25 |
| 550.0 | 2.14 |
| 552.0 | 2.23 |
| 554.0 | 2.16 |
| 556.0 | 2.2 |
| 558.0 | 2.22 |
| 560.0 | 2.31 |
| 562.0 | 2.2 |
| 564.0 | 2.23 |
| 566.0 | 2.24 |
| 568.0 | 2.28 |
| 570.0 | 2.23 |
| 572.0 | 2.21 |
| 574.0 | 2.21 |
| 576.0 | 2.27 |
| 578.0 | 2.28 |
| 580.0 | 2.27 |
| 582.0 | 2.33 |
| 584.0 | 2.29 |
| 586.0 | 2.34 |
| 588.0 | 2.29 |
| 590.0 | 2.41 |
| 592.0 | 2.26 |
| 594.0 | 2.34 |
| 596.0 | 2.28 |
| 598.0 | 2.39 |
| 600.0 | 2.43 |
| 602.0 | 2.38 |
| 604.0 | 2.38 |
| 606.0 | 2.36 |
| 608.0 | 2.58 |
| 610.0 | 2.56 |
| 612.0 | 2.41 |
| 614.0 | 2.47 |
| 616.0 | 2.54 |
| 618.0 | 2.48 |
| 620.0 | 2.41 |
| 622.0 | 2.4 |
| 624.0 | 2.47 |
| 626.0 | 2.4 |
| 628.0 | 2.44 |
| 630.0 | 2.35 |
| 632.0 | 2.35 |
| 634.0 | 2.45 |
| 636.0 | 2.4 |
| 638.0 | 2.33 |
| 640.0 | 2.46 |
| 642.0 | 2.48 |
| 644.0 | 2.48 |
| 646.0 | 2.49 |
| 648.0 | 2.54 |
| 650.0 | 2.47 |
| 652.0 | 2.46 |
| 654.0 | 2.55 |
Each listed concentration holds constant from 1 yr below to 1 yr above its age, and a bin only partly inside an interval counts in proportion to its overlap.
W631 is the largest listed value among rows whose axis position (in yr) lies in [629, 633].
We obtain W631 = 2.35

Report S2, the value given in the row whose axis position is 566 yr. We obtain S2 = 2.24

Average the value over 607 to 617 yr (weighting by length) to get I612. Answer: 2.51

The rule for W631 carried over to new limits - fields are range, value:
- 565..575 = 2.28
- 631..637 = 2.45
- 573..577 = 2.27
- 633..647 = 2.49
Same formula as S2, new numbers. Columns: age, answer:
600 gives 2.43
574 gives 2.21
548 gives 2.25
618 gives 2.48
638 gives 2.33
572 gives 2.21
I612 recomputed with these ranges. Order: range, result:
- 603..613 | 2.46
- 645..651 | 2.5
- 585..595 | 2.33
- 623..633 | 2.4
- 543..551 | 2.18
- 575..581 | 2.27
